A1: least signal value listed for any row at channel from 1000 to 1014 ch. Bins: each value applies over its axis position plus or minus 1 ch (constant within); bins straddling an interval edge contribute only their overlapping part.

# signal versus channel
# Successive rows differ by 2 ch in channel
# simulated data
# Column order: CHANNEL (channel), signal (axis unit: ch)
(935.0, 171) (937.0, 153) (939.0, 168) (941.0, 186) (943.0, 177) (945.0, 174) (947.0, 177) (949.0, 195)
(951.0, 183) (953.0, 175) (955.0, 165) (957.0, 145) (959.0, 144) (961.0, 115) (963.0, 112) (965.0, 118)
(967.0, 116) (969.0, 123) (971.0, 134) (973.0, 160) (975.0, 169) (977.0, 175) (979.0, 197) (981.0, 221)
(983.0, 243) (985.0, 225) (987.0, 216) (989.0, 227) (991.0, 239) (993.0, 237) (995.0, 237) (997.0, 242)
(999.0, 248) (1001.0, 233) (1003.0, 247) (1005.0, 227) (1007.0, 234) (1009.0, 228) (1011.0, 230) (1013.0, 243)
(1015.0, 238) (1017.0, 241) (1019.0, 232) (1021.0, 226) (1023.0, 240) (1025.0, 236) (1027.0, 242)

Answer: 227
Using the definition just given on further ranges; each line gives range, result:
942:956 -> 165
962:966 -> 112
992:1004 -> 233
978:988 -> 197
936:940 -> 153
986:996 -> 216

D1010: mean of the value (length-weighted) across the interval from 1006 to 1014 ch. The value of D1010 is 234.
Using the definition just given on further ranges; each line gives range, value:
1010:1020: 237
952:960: 157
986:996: 231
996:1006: 239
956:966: 127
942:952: 181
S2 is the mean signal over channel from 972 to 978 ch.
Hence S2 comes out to 168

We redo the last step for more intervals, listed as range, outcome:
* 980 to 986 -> 230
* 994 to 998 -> 240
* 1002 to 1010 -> 234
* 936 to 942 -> 169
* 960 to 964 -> 114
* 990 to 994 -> 238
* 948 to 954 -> 184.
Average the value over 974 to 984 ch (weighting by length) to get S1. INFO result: 201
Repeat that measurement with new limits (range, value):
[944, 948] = 176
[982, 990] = 228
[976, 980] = 186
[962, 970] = 117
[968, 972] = 128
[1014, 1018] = 240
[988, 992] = 233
